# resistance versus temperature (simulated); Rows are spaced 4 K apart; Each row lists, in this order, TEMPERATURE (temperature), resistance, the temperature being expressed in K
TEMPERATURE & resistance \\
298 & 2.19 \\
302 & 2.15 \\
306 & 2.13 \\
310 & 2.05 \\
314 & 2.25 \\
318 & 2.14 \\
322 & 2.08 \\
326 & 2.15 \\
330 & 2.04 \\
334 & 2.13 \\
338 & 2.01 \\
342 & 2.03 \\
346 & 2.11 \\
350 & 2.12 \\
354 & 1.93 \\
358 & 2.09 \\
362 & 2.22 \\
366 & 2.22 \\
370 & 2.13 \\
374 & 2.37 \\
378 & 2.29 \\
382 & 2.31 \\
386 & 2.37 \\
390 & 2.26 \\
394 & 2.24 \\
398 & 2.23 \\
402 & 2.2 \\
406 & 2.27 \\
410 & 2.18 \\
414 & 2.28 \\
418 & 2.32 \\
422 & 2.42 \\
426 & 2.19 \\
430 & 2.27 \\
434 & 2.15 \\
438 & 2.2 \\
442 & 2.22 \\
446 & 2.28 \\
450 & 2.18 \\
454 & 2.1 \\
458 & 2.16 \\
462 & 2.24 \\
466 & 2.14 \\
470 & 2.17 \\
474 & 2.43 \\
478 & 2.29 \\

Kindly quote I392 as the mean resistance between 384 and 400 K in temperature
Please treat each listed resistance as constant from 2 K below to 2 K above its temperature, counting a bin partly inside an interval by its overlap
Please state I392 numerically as 2.28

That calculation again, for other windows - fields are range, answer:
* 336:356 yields 2.04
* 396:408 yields 2.23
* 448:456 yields 2.14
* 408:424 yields 2.3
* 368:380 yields 2.26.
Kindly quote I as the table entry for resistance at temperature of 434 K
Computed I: 2.15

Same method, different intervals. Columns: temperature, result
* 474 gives 2.43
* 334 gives 2.13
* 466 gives 2.14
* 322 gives 2.08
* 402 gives 2.2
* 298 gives 2.19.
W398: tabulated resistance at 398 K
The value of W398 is 2.23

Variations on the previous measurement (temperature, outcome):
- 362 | 2.22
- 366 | 2.22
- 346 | 2.11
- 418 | 2.32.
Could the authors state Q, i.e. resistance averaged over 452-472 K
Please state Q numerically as 2.16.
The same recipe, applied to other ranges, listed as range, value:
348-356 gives 2.02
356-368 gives 2.18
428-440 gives 2.21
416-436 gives 2.27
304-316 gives 2.14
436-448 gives 2.23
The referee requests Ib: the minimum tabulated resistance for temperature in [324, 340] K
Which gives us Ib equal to 2.01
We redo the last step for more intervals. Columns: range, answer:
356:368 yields 2.09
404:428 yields 2.18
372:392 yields 2.26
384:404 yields 2.2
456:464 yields 2.16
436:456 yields 2.1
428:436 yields 2.15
